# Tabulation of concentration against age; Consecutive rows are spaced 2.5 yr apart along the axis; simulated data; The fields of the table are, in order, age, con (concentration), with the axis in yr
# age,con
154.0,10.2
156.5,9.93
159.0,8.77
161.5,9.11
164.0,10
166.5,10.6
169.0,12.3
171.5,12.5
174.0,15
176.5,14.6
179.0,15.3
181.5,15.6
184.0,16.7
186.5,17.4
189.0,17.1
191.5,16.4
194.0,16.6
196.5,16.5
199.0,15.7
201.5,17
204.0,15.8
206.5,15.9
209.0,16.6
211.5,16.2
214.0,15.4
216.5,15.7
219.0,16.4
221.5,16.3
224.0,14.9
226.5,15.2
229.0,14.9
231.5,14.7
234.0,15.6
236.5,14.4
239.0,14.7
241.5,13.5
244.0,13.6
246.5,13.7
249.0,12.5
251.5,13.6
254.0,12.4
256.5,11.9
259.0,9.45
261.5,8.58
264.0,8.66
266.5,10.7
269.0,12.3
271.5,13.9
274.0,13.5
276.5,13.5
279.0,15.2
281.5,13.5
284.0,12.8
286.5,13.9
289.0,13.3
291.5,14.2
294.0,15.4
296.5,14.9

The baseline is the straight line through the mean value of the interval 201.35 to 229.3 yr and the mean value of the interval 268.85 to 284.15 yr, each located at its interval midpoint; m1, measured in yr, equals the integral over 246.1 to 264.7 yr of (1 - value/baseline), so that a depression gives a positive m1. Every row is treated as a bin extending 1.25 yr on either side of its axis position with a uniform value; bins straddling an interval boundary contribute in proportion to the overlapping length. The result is 4.03 yr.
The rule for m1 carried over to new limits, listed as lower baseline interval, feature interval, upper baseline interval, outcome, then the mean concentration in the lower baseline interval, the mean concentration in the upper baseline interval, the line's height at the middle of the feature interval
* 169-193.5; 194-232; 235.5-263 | -4.8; 15.5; 12.5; 14.1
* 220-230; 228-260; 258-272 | -1.1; 15.4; 10.4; 13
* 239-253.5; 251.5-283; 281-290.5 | 3.2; 13.4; 13.4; 13.4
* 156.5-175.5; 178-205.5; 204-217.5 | -5.0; 11.1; 15.9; 13.9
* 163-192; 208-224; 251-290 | -2.9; 14.4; 12.3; 13.6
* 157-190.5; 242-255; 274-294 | 0.5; 13.4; 13.9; 13.7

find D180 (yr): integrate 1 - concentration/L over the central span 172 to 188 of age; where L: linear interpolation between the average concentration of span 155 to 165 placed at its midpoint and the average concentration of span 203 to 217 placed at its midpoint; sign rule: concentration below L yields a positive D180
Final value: -4.74 yr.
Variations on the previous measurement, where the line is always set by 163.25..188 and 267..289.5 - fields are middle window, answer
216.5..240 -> -2.53 yr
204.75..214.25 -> -1.49 yr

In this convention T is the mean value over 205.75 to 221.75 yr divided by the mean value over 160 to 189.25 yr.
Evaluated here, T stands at 1.17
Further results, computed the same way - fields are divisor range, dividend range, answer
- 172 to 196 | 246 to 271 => 0.71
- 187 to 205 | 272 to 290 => 0.83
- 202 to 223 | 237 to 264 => 0.76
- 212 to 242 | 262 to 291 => 0.84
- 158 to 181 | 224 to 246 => 1.20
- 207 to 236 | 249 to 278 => 0.75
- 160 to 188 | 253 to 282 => 0.88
